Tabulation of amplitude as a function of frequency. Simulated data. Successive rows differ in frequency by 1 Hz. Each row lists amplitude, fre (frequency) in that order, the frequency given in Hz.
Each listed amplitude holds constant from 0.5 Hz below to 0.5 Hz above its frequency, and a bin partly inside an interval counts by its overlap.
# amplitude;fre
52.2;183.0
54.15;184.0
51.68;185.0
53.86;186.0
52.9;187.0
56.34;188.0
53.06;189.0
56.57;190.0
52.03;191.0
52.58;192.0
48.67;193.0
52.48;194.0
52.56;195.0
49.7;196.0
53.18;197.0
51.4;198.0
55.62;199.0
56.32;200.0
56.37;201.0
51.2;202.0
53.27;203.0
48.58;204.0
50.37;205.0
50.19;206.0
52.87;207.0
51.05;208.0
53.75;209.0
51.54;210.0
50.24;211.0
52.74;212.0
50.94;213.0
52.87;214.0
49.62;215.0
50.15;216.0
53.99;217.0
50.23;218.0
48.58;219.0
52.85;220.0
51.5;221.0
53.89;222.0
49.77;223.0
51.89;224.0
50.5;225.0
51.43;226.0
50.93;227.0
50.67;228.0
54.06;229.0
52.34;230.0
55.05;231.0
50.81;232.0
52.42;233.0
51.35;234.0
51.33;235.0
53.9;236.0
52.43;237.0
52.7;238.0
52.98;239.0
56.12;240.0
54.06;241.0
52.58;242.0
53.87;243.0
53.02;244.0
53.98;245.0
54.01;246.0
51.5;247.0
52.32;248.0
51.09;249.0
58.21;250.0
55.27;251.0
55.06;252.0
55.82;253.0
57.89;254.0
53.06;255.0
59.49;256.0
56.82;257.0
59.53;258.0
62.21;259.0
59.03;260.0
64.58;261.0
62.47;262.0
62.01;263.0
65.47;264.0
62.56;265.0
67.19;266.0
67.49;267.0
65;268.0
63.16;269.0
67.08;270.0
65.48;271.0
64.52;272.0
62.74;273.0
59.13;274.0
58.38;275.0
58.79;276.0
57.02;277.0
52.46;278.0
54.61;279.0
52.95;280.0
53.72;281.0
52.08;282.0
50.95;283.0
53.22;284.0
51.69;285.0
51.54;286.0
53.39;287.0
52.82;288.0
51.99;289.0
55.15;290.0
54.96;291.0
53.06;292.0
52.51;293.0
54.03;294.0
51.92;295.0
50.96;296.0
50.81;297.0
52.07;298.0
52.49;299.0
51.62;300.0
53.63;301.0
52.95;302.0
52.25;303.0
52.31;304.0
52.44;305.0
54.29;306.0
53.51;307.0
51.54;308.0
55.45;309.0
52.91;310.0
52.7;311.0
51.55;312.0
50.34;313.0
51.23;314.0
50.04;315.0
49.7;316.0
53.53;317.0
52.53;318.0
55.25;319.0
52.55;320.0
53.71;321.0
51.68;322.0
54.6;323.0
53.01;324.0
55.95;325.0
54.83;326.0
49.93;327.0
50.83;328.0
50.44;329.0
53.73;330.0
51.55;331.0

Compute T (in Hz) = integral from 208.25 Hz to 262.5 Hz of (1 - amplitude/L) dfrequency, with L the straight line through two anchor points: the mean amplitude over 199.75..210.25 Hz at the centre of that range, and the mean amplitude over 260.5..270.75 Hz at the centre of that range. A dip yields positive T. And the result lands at 4.4 Hz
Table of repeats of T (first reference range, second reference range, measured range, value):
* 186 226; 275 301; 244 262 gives -1.30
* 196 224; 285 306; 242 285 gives -4.67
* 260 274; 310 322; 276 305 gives 2.70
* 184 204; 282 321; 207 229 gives 0.61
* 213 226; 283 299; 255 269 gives -2.74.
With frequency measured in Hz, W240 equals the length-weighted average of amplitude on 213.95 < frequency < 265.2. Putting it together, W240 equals 54.4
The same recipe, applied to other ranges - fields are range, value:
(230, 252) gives 53.3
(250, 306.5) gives 56.7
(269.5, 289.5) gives 56.2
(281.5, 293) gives 52.8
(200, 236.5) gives 51.8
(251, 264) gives 59.1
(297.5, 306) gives 52.6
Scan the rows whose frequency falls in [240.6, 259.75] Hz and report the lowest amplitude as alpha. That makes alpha 51.09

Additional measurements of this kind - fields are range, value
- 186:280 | 48.58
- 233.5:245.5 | 51.33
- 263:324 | 49.7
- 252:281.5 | 52.46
